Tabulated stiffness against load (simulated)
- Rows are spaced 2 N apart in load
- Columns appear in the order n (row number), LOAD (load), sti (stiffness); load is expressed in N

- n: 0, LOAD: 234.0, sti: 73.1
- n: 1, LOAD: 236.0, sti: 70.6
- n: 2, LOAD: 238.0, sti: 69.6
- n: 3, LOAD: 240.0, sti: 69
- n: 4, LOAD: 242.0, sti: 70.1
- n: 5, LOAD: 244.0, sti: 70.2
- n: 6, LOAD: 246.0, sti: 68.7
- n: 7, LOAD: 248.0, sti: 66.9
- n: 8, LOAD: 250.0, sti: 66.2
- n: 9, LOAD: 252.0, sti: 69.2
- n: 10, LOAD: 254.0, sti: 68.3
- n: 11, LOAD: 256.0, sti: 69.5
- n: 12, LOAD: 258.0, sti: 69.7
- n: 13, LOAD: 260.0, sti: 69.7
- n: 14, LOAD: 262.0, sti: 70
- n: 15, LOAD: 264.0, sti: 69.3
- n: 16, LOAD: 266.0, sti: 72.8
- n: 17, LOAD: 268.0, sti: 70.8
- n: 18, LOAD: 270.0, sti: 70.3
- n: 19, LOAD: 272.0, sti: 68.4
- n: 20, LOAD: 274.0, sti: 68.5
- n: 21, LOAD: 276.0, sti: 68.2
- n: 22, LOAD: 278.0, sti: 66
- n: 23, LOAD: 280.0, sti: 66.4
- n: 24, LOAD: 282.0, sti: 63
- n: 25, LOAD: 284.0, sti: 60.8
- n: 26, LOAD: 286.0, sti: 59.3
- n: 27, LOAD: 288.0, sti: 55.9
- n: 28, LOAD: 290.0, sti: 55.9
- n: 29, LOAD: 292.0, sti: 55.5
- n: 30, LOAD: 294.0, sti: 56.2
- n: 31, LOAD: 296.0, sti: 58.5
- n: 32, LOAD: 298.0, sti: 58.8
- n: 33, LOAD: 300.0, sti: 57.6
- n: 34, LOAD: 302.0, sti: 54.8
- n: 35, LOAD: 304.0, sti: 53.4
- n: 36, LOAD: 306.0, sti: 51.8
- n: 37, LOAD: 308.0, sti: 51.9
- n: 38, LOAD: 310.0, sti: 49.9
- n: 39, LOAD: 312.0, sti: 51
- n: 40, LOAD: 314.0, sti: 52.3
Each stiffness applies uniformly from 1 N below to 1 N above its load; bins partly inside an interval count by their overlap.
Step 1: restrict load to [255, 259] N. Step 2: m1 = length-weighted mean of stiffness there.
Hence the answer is 69.6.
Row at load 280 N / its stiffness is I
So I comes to 66.4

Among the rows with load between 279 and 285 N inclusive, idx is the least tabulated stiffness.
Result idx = 60.8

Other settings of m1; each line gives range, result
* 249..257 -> 68.3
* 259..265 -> 69.7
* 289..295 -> 55.9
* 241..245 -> 70.2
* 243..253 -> 68.2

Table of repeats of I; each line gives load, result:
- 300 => 57.6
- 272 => 68.4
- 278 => 66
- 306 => 51.8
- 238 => 69.6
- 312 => 51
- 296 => 58.5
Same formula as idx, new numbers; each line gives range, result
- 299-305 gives 53.4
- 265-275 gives 68.4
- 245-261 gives 66.2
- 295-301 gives 57.6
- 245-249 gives 66.9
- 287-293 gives 55.5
